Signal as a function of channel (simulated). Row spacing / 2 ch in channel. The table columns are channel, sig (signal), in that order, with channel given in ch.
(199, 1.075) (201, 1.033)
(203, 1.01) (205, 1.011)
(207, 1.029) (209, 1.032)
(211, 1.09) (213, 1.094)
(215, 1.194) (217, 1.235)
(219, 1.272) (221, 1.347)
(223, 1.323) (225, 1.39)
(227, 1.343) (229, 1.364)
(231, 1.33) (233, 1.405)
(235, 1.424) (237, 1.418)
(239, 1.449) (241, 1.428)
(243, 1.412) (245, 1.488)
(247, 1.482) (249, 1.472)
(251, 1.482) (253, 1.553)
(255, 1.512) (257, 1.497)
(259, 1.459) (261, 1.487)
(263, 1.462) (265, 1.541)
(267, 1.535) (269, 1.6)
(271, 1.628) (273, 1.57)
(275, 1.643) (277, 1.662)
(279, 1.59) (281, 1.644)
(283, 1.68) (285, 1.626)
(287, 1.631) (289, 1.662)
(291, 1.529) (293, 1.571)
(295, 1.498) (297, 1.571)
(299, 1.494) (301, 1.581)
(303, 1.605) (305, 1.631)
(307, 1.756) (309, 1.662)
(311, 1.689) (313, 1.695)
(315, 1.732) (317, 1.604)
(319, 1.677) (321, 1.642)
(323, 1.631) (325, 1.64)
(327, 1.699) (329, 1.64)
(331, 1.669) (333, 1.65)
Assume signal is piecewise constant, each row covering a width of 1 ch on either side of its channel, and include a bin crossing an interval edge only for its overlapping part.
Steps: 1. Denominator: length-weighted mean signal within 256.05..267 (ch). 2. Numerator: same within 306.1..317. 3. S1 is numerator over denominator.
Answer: 1.1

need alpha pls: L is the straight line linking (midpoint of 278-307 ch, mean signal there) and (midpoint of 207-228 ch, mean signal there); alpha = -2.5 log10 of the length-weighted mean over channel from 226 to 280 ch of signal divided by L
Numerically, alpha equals -0.067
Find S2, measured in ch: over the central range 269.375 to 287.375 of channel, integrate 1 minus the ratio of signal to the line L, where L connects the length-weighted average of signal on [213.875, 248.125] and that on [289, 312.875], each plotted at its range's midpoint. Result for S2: -1.2 ch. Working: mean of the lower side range 1.37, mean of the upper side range 1.6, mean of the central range 1.63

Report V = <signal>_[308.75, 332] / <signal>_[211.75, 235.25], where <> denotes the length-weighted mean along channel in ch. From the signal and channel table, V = 1.3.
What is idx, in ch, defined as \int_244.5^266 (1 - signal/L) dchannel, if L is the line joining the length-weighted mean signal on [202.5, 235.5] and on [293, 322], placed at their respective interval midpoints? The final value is -1.6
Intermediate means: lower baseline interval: 1.23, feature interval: 1.49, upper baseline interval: 1.63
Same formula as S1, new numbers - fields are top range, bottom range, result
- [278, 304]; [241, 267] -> 1.07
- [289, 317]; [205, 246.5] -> 1.25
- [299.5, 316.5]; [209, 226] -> 1.35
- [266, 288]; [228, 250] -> 1.14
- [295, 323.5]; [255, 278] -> 1.05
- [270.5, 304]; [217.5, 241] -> 1.17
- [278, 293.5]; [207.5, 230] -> 1.31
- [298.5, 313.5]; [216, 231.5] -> 1.24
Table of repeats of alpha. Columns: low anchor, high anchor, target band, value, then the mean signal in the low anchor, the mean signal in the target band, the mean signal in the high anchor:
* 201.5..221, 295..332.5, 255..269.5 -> -0.10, 1.12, 1.51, 1.64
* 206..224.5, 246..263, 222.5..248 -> -0.05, 1.19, 1.41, 1.49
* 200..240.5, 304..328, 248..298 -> -0.06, 1.24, 1.56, 1.67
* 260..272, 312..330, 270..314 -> -0.01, 1.54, 1.62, 1.66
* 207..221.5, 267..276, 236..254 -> -0.05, 1.16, 1.46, 1.6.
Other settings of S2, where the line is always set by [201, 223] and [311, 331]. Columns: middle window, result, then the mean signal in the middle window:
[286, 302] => -0.4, 1.57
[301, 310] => -0.4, 1.65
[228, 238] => -1.2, 1.39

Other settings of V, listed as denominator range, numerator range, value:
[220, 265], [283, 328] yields 1.14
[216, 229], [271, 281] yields 1.23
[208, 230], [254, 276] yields 1.24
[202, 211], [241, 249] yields 1.42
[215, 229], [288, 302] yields 1.19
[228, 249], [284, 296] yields 1.12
